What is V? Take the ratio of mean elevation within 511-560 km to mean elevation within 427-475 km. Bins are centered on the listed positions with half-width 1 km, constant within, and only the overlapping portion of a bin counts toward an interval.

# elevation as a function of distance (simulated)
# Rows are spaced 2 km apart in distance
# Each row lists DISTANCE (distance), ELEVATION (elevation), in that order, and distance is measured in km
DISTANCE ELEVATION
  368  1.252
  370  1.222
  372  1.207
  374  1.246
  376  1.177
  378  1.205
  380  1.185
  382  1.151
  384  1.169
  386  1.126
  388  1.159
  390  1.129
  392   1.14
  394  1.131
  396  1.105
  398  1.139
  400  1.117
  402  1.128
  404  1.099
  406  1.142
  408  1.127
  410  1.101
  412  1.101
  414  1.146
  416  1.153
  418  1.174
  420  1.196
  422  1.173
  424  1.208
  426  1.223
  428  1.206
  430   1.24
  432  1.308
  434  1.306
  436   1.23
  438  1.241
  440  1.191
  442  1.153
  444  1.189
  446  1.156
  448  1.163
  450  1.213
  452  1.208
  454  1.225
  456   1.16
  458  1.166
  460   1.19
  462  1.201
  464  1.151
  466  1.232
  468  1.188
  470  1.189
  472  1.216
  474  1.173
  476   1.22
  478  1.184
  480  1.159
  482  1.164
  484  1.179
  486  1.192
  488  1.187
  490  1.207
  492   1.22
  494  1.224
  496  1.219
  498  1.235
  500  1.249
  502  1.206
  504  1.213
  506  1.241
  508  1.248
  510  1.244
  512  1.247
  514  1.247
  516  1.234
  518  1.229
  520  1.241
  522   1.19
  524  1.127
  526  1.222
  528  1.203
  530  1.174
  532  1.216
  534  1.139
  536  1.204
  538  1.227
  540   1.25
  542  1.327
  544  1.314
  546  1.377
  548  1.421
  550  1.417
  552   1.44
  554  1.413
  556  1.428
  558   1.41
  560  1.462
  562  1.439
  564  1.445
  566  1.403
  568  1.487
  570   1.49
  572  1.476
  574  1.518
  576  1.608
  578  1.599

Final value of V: 1.1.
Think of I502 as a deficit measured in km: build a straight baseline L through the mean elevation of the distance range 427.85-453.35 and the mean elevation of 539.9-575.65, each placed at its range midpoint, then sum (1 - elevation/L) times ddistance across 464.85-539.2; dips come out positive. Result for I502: 6.6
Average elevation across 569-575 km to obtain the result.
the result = 1.49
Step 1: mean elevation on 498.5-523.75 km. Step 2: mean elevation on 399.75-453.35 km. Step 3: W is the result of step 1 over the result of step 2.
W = 1.0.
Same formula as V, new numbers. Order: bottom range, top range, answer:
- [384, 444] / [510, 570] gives 1.12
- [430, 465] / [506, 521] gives 1.03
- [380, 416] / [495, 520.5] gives 1.09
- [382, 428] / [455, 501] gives 1.04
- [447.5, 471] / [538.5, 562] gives 1.16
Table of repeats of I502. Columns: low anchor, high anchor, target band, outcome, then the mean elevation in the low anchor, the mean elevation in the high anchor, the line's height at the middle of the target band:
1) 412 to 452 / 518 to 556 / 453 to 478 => 0.7 km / 1.2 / 1.28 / 1.22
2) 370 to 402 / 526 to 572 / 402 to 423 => 0.9 km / 1.16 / 1.35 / 1.19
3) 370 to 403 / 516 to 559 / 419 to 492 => 0.9 km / 1.16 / 1.28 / 1.22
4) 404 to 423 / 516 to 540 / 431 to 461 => -1.2 km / 1.14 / 1.2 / 1.16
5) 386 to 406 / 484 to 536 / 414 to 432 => -0.8 km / 1.13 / 1.21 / 1.15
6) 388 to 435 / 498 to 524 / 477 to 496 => 0.3 km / 1.16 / 1.23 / 1.21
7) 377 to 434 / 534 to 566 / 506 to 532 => 2.0 km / 1.16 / 1.37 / 1.32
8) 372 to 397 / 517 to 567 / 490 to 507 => 0.6 km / 1.16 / 1.31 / 1.27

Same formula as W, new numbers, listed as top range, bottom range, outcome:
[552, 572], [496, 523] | 1.17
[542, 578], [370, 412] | 1.26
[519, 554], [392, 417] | 1.13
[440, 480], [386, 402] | 1.05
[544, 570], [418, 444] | 1.17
